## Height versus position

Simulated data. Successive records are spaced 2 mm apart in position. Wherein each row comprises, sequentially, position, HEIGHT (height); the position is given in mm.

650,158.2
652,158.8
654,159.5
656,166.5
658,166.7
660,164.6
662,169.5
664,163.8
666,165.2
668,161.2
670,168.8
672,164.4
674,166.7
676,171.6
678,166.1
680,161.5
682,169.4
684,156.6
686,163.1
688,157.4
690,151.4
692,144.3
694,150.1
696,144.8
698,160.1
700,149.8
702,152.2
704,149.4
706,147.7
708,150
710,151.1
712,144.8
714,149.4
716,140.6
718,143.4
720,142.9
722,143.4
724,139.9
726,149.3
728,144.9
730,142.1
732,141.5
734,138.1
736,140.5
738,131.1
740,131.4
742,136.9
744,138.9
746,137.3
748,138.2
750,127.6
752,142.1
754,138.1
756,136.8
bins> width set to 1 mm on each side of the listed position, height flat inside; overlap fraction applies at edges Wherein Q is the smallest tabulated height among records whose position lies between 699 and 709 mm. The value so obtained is 147.7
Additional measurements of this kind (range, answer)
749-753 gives 127.6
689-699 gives 144.3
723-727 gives 139.9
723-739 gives 131.1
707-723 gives 140.6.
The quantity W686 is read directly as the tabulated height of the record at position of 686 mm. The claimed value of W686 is 163.1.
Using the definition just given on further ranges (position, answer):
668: 161.2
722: 143.4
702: 152.2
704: 149.4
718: 143.4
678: 166.1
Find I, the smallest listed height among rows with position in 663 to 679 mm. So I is 161.2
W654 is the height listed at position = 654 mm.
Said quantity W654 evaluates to 159.5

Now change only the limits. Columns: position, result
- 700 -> 149.8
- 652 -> 158.8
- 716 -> 140.6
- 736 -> 140.5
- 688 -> 157.4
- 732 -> 141.5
